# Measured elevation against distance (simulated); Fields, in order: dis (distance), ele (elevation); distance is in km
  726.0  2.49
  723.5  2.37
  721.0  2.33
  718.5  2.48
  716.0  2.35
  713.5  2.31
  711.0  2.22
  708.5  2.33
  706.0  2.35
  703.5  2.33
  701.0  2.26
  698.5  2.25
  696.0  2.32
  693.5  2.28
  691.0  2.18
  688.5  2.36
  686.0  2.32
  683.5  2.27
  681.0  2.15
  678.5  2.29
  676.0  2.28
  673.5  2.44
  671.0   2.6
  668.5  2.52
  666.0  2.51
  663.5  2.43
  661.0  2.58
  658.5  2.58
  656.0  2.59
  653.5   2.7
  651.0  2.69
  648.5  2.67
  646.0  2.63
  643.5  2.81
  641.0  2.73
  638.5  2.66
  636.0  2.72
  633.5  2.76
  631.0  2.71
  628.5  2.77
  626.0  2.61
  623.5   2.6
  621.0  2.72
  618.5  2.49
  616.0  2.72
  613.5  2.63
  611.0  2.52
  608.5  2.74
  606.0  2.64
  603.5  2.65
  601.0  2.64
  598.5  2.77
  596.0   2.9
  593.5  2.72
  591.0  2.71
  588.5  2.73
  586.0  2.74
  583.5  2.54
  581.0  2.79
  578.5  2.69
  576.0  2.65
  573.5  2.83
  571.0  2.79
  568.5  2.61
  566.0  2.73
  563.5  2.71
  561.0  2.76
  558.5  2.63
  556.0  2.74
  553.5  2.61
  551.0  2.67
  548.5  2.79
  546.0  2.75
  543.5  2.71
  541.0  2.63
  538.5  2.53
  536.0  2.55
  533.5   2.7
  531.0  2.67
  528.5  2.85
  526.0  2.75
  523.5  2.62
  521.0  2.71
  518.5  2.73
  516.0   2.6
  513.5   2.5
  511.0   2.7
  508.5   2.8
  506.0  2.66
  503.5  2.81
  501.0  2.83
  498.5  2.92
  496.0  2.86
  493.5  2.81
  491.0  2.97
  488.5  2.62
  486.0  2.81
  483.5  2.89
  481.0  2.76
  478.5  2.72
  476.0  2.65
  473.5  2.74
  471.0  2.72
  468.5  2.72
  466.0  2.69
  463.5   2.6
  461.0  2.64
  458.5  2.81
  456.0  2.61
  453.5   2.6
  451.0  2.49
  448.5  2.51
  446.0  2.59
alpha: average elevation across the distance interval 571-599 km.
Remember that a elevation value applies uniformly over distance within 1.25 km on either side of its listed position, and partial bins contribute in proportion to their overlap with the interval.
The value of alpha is 2.74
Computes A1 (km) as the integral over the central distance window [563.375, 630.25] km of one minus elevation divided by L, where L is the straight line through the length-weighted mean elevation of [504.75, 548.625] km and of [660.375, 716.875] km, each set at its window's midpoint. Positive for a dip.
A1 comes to -4.2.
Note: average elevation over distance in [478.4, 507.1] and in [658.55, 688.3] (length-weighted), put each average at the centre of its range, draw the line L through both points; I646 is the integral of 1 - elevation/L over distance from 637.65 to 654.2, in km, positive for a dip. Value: -1.56 km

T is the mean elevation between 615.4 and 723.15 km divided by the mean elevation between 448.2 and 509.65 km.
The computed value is 0.9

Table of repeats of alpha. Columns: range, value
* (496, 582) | 2.71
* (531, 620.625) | 2.69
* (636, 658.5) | 2.68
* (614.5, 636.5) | 2.68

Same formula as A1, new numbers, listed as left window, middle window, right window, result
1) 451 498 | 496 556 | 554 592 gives 0.3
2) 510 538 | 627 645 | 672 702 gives -2.5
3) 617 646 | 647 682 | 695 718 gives 0.2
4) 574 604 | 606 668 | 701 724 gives -1.9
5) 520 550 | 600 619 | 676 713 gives -1.0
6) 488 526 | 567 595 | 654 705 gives -1.3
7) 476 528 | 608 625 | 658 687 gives -0.7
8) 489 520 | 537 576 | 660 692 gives -0.8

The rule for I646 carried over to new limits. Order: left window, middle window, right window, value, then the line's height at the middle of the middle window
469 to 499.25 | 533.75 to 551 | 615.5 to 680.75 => 0.36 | 2.72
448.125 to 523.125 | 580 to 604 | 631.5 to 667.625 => -0.44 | 2.67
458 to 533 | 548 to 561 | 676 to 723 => -0.39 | 2.61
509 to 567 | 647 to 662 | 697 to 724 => -1.20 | 2.44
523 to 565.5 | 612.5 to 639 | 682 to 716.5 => -2.06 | 2.48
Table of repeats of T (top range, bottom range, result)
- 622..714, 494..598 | 0.92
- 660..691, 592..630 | 0.89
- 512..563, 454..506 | 0.97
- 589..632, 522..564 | 1.00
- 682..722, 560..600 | 0.85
